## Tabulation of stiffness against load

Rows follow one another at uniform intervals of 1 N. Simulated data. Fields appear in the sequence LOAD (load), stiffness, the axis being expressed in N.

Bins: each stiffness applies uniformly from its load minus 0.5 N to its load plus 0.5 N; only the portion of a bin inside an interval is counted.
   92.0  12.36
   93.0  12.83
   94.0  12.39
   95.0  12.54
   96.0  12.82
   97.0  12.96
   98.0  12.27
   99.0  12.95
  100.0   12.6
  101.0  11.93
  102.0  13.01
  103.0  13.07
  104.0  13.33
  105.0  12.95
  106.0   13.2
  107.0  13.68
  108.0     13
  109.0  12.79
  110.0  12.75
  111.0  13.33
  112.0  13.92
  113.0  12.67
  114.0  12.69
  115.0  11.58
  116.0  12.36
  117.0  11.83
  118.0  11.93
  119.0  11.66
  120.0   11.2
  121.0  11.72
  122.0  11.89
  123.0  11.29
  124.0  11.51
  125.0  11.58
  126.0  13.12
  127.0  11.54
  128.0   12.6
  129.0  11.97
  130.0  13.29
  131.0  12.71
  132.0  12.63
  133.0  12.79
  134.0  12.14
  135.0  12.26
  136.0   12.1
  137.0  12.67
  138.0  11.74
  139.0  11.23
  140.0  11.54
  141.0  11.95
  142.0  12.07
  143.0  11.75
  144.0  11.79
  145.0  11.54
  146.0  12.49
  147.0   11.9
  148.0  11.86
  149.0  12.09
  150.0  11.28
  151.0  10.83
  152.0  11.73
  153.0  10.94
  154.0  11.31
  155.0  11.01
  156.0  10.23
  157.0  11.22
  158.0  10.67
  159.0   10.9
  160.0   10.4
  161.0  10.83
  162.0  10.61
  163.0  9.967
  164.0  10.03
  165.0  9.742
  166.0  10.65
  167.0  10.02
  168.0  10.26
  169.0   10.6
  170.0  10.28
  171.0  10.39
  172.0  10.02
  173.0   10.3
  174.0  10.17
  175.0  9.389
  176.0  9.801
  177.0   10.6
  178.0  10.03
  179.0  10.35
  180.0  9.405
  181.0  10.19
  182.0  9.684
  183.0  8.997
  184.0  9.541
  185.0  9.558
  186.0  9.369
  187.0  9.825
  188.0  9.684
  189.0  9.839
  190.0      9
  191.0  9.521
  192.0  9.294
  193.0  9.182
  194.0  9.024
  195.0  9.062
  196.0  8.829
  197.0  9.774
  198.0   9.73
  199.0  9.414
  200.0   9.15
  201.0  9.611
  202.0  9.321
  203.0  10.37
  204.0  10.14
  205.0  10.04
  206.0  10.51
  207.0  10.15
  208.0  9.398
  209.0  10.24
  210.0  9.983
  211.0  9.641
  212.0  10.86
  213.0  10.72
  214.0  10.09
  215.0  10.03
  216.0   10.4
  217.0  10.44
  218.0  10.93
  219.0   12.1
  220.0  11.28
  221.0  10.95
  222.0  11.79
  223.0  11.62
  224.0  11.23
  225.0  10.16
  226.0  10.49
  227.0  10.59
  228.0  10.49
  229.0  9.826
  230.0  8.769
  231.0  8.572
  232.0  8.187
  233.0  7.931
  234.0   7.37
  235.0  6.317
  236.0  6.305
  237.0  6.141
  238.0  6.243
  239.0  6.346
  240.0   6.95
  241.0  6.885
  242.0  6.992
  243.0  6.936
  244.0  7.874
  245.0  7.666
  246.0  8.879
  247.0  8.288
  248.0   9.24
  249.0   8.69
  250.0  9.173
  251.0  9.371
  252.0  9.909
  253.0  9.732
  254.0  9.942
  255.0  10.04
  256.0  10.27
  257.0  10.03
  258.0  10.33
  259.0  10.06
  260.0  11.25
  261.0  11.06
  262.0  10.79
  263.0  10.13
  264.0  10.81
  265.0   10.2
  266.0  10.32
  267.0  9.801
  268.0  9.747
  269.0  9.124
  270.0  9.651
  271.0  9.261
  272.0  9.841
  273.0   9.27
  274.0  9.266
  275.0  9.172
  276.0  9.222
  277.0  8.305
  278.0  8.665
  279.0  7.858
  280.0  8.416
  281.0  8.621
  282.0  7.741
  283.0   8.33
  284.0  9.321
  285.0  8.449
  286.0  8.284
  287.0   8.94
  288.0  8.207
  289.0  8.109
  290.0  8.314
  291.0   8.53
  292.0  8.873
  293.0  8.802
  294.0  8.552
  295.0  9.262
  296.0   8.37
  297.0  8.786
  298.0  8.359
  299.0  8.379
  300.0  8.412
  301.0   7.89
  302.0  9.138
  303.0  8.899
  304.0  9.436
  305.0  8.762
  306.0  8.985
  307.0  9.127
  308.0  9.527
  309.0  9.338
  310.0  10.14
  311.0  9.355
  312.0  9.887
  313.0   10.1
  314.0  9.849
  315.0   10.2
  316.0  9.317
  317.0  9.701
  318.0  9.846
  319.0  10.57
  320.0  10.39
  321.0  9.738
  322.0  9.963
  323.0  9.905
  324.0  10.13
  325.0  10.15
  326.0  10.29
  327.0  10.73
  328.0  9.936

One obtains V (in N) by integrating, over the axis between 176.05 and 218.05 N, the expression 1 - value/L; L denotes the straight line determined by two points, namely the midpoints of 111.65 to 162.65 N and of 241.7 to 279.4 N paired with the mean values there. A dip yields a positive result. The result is 3.28 N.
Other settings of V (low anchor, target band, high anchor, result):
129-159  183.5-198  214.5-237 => 1.6 N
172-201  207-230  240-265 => -2.6 N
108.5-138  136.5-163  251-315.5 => 0.9 N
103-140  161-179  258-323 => 2.0 N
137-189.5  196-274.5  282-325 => 3.0 N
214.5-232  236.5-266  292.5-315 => 2.9 N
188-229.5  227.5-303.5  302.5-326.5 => 8.6 N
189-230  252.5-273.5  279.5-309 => -2.0 N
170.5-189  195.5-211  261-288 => -0.1 N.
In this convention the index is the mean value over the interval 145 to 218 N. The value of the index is 10.2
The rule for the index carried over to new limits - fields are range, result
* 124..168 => 11.5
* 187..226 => 10.1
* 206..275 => 9.47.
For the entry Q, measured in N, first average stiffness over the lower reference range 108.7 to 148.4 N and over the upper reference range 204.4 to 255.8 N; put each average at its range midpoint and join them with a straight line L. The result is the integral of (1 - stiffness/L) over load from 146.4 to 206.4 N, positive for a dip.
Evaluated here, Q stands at 3.7 N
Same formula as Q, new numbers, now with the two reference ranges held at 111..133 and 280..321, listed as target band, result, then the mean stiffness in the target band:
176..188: 1.48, 9.77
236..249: 3.46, 7.38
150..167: 1.29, 10.7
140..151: -0.01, 11.8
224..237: 1.95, 8.75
